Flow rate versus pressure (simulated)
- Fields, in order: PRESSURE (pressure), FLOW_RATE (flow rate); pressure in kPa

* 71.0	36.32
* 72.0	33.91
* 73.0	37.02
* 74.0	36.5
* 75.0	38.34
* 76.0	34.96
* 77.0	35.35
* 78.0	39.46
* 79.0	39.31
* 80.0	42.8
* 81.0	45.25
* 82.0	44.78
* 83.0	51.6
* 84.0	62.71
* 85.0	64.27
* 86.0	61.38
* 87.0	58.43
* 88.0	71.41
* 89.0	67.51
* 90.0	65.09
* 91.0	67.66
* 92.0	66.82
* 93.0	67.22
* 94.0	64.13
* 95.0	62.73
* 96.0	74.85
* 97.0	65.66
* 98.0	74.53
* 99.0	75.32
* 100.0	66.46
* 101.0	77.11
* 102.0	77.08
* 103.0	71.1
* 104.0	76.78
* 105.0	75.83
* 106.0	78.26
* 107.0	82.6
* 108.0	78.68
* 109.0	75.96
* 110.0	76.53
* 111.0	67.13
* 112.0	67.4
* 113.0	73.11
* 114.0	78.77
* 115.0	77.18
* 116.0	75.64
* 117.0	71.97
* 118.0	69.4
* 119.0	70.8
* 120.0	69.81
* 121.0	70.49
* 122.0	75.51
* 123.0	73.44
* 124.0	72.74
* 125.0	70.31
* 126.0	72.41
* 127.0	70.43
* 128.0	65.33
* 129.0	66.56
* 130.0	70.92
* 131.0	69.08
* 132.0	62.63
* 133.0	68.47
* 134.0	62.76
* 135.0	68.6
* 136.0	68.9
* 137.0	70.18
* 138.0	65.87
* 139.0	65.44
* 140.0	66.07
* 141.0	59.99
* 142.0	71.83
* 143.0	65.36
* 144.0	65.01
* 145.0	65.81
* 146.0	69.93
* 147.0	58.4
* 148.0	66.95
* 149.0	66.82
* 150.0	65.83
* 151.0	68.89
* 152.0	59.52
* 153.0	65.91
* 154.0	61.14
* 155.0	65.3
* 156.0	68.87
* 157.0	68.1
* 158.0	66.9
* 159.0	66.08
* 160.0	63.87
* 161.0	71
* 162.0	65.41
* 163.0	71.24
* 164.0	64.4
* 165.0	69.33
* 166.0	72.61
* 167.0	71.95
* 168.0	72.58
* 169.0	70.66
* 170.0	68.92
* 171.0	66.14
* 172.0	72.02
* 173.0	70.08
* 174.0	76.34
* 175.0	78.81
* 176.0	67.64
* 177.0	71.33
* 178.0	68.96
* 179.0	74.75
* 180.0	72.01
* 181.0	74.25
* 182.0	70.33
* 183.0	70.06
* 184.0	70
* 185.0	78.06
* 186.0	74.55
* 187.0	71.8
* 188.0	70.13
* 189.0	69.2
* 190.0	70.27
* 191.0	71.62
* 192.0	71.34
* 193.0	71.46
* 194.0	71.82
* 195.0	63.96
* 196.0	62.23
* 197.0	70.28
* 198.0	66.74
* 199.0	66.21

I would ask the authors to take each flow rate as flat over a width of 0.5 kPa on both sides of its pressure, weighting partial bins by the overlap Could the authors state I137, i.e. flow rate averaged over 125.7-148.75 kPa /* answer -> 66.8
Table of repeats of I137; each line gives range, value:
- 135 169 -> 66.9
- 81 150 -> 68.8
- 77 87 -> 49.8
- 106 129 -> 73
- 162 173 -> 69.8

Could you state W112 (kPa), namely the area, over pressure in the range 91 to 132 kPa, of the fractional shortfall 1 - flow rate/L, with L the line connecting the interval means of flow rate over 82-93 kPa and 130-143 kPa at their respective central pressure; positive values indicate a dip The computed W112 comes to -4.5 kPa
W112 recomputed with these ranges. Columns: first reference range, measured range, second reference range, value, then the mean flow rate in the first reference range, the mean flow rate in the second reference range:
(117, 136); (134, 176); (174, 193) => 1.8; 69.5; 72.1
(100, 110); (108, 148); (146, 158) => 0.9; 76.5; 65.3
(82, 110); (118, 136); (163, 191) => 0.2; 69.4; 71.4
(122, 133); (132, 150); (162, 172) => 0.9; 69.6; 69.7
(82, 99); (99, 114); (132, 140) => -2.1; 65.1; 66.8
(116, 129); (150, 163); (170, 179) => 0.9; 71.1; 71.5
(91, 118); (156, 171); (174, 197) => 0.6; 72.9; 71.2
